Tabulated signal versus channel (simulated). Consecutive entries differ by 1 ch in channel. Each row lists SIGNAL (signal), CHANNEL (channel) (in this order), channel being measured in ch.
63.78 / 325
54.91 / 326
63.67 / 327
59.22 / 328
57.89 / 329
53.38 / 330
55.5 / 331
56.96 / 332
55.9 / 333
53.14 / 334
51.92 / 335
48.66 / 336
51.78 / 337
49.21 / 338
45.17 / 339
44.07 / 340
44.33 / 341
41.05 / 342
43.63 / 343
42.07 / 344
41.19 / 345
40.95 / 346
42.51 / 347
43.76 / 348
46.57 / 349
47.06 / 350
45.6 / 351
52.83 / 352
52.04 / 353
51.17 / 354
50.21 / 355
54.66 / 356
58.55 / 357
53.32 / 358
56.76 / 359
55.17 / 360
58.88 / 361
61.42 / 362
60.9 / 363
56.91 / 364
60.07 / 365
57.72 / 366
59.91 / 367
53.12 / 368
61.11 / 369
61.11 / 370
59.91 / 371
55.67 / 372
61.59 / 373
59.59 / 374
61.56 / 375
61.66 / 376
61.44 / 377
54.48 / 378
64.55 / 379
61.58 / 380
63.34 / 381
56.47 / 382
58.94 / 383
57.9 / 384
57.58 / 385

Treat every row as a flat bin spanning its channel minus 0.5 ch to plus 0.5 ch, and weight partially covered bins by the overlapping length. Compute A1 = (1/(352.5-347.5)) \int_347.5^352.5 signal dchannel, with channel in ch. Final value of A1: 47.2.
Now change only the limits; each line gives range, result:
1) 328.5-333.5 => 55.9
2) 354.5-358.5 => 54.2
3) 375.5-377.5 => 61.5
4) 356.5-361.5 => 56.5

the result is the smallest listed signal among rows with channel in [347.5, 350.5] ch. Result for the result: 43.76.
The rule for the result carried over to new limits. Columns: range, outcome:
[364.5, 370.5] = 53.12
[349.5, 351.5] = 45.6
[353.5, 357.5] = 50.21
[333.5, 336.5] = 48.66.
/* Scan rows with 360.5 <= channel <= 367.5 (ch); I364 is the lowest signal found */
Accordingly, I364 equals 56.91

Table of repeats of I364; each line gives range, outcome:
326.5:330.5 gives 53.38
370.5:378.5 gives 54.48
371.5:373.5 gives 55.67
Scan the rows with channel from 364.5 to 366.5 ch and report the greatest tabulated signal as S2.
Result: 60.07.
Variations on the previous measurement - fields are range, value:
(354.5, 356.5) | 54.66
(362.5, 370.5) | 61.11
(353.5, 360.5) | 58.55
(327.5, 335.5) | 59.22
